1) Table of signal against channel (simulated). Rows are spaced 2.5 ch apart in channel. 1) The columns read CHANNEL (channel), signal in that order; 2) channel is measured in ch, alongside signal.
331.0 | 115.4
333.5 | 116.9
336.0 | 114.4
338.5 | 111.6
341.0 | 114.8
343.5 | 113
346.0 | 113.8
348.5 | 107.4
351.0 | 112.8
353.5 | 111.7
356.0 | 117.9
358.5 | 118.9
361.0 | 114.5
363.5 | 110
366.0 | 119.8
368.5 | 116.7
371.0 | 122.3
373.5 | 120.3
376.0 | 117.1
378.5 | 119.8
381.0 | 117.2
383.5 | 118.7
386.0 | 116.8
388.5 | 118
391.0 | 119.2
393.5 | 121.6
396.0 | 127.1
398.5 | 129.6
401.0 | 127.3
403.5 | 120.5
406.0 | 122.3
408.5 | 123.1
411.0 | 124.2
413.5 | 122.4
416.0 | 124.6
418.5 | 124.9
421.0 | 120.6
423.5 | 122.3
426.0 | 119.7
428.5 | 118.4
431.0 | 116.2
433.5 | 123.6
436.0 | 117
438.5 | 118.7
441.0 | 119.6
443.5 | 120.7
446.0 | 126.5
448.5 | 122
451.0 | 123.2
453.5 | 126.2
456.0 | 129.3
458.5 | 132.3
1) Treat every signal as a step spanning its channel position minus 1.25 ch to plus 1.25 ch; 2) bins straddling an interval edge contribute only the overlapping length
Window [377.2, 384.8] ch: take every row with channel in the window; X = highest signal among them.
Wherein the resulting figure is 119.8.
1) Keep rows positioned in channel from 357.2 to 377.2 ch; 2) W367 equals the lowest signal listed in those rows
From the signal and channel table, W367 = 110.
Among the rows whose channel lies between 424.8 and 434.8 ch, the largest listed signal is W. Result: 123.6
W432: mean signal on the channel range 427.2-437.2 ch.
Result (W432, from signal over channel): 119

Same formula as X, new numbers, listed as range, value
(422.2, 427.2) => 122.3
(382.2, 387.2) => 118.7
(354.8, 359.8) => 118.9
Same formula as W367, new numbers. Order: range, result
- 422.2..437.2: 116.2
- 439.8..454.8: 119.6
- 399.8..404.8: 120.5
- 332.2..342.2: 111.6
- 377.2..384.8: 117.2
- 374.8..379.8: 117.1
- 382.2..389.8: 116.8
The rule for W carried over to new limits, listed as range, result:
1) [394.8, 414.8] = 129.6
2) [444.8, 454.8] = 126.5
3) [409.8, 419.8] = 124.9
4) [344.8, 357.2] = 117.9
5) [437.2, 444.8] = 120.7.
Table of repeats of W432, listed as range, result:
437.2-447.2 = 121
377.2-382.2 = 118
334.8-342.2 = 114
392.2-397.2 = 124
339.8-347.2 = 114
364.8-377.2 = 119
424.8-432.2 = 118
